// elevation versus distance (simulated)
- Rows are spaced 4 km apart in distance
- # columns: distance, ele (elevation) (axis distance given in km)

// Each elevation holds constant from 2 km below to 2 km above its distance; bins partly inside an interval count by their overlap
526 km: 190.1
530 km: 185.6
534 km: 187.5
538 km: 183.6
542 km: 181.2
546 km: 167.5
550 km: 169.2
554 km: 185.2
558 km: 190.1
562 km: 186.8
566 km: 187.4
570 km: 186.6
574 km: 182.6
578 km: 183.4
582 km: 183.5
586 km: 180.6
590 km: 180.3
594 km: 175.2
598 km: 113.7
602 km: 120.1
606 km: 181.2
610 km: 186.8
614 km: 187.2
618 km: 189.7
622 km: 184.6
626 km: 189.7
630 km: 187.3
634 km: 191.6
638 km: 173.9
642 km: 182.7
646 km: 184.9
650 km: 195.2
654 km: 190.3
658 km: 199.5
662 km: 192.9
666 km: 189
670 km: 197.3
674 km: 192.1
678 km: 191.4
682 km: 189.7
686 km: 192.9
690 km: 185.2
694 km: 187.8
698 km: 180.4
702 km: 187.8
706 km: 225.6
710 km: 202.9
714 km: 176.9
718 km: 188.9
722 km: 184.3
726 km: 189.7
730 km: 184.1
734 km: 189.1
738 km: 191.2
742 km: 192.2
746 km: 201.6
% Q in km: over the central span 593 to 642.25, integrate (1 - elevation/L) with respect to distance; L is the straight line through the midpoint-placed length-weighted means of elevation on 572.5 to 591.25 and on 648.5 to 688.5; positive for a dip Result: 3.4 km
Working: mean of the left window 182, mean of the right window 193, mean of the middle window 174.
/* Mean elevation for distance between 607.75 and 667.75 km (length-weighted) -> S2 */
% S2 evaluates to 188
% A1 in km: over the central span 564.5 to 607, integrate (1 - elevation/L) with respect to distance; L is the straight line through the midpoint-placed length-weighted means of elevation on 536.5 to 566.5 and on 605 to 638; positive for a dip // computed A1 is 3.2 km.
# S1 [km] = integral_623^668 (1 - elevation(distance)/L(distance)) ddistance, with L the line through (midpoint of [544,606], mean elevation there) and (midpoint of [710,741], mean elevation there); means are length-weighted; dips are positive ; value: -2.21 km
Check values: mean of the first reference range 173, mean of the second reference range 188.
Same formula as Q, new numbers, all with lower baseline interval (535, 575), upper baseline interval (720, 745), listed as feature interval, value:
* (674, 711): -1.2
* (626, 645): 0.1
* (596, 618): 2.8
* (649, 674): -1.0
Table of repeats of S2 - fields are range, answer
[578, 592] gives 182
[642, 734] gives 191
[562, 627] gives 176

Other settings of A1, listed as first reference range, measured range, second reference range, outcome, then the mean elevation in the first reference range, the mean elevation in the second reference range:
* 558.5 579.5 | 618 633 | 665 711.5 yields 0.13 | 186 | 194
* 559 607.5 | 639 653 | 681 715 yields -0.27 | 172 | 193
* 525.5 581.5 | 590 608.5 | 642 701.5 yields 3.36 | 183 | 190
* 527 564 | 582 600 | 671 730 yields 1.94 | 182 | 191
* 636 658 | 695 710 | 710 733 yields -0.91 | 187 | 187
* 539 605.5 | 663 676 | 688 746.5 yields -0.53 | 174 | 191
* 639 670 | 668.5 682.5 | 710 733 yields -0.26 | 191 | 187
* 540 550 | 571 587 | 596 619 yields -1.51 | 173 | 162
